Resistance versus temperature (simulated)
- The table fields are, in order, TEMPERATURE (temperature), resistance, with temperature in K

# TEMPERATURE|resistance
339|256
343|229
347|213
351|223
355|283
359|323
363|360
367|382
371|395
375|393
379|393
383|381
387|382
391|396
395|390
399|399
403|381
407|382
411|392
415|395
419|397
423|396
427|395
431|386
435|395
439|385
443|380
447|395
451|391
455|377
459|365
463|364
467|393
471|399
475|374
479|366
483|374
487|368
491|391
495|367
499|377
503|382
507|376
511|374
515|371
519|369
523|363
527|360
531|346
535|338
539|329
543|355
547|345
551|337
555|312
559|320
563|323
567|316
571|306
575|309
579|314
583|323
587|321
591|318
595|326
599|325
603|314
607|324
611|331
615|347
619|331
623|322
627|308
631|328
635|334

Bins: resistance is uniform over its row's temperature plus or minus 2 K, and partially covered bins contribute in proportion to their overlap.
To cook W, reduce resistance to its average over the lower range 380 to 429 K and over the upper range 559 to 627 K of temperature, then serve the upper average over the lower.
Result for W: 0.8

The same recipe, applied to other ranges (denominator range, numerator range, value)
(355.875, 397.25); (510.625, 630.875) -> 0.88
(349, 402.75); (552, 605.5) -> 0.88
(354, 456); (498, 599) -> 0.89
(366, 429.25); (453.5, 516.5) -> 0.96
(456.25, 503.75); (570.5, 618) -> 0.86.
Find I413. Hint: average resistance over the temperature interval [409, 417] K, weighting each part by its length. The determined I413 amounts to 394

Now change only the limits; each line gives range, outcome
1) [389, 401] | 395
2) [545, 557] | 331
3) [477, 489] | 369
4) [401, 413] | 385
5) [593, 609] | 322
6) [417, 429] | 396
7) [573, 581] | 312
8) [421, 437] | 393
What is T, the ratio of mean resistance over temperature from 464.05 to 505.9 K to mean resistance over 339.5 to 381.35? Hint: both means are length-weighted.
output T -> 1.19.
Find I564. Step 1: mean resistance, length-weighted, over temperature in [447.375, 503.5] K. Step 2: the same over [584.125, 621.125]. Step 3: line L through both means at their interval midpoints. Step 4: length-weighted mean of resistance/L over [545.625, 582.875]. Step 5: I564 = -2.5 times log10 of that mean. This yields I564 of 0.07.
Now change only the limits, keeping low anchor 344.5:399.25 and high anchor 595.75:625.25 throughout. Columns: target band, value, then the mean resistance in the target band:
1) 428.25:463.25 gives -0.124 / 383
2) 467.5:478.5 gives -0.135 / 385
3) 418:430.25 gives -0.151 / 395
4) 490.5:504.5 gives -0.123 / 378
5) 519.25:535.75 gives -0.063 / 355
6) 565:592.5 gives 0.050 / 315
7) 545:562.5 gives 0.014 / 328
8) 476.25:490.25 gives -0.101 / 372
